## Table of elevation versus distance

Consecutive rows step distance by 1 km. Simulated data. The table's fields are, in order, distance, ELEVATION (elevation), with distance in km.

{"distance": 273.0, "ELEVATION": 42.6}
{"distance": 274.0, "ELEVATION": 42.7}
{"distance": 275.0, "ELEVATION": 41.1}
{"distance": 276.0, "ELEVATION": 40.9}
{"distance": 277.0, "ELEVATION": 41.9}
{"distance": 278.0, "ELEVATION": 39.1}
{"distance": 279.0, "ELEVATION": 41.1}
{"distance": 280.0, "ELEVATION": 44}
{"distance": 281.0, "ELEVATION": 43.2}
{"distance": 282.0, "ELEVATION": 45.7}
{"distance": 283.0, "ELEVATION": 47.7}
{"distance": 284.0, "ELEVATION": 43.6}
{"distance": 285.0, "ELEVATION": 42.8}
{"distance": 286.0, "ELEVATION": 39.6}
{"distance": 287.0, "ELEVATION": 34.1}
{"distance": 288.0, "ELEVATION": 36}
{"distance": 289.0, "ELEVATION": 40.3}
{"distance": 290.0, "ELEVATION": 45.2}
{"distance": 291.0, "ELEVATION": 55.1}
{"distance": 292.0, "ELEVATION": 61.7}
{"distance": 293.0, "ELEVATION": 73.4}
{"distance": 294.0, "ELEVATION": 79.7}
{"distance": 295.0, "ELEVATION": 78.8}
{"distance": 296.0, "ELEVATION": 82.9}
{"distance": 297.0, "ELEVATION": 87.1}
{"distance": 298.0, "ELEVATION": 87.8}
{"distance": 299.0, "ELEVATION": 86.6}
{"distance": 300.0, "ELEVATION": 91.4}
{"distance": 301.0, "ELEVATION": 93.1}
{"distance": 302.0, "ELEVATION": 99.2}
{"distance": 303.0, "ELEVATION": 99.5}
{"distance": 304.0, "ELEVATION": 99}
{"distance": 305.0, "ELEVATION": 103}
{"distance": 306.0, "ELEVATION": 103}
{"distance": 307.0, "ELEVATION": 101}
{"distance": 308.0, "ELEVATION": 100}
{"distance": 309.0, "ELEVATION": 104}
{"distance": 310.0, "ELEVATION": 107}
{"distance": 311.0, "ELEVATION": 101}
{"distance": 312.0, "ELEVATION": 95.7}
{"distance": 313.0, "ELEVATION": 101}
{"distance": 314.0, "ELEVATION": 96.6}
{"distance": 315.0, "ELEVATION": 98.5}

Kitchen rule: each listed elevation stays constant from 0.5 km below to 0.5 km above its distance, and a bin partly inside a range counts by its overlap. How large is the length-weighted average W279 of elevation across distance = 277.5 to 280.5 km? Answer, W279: 41.4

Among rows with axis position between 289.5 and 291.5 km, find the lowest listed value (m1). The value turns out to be 45.2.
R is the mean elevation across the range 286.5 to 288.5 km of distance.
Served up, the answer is 35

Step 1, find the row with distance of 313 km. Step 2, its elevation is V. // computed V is 101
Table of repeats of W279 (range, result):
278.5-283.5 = 44.3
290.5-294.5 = 67.5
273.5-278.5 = 41.1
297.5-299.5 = 87.2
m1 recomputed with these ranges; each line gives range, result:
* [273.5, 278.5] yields 39.1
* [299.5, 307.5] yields 91.4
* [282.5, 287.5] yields 34.1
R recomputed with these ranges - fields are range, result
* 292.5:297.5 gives 80.4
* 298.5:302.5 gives 92.6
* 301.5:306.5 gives 101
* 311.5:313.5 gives 98.3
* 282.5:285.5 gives 44.7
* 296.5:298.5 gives 87.4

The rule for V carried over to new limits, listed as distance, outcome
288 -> 36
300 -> 91.4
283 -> 47.7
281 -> 43.2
